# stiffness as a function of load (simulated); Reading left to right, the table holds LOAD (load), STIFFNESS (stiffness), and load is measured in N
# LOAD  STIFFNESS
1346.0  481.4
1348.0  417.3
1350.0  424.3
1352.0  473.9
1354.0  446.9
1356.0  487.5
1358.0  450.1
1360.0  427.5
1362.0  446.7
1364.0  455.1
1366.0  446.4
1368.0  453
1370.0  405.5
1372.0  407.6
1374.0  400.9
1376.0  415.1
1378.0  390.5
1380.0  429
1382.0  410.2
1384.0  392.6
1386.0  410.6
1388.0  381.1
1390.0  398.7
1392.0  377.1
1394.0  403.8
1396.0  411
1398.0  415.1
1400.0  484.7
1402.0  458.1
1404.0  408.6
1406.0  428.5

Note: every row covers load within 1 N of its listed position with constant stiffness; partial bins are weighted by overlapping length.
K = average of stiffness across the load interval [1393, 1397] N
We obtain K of 407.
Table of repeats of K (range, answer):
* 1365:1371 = 435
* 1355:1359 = 469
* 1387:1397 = 394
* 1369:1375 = 405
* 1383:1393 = 392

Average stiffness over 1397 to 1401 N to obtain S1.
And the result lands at 450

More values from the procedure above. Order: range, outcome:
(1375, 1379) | 403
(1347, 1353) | 438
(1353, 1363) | 452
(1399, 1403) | 471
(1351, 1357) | 469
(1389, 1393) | 388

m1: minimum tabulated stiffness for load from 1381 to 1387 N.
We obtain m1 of 392.6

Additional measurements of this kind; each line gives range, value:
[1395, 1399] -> 411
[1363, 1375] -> 400.9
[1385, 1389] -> 381.1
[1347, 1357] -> 417.3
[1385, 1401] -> 377.1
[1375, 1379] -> 390.5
